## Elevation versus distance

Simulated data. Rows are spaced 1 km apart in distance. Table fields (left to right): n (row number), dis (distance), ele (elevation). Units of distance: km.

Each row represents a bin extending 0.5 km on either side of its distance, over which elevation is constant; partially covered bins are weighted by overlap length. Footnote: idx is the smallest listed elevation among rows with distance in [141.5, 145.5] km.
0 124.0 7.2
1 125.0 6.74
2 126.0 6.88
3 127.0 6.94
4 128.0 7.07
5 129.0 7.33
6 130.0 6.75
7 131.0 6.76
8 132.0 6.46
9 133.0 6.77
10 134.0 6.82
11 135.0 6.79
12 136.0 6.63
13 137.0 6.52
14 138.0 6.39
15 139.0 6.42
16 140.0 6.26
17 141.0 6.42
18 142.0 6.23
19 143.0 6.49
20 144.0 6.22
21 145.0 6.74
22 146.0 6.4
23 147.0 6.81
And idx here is 6.22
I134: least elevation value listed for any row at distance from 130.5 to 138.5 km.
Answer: 6.39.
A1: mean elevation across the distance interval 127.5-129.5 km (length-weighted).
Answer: 7.2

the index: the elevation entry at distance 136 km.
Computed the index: 6.63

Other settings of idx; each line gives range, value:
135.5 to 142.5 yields 6.23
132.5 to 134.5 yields 6.77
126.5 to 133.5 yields 6.46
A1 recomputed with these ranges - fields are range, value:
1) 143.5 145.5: 6.48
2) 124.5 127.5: 6.85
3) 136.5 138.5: 6.46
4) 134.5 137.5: 6.65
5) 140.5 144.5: 6.34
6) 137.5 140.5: 6.36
